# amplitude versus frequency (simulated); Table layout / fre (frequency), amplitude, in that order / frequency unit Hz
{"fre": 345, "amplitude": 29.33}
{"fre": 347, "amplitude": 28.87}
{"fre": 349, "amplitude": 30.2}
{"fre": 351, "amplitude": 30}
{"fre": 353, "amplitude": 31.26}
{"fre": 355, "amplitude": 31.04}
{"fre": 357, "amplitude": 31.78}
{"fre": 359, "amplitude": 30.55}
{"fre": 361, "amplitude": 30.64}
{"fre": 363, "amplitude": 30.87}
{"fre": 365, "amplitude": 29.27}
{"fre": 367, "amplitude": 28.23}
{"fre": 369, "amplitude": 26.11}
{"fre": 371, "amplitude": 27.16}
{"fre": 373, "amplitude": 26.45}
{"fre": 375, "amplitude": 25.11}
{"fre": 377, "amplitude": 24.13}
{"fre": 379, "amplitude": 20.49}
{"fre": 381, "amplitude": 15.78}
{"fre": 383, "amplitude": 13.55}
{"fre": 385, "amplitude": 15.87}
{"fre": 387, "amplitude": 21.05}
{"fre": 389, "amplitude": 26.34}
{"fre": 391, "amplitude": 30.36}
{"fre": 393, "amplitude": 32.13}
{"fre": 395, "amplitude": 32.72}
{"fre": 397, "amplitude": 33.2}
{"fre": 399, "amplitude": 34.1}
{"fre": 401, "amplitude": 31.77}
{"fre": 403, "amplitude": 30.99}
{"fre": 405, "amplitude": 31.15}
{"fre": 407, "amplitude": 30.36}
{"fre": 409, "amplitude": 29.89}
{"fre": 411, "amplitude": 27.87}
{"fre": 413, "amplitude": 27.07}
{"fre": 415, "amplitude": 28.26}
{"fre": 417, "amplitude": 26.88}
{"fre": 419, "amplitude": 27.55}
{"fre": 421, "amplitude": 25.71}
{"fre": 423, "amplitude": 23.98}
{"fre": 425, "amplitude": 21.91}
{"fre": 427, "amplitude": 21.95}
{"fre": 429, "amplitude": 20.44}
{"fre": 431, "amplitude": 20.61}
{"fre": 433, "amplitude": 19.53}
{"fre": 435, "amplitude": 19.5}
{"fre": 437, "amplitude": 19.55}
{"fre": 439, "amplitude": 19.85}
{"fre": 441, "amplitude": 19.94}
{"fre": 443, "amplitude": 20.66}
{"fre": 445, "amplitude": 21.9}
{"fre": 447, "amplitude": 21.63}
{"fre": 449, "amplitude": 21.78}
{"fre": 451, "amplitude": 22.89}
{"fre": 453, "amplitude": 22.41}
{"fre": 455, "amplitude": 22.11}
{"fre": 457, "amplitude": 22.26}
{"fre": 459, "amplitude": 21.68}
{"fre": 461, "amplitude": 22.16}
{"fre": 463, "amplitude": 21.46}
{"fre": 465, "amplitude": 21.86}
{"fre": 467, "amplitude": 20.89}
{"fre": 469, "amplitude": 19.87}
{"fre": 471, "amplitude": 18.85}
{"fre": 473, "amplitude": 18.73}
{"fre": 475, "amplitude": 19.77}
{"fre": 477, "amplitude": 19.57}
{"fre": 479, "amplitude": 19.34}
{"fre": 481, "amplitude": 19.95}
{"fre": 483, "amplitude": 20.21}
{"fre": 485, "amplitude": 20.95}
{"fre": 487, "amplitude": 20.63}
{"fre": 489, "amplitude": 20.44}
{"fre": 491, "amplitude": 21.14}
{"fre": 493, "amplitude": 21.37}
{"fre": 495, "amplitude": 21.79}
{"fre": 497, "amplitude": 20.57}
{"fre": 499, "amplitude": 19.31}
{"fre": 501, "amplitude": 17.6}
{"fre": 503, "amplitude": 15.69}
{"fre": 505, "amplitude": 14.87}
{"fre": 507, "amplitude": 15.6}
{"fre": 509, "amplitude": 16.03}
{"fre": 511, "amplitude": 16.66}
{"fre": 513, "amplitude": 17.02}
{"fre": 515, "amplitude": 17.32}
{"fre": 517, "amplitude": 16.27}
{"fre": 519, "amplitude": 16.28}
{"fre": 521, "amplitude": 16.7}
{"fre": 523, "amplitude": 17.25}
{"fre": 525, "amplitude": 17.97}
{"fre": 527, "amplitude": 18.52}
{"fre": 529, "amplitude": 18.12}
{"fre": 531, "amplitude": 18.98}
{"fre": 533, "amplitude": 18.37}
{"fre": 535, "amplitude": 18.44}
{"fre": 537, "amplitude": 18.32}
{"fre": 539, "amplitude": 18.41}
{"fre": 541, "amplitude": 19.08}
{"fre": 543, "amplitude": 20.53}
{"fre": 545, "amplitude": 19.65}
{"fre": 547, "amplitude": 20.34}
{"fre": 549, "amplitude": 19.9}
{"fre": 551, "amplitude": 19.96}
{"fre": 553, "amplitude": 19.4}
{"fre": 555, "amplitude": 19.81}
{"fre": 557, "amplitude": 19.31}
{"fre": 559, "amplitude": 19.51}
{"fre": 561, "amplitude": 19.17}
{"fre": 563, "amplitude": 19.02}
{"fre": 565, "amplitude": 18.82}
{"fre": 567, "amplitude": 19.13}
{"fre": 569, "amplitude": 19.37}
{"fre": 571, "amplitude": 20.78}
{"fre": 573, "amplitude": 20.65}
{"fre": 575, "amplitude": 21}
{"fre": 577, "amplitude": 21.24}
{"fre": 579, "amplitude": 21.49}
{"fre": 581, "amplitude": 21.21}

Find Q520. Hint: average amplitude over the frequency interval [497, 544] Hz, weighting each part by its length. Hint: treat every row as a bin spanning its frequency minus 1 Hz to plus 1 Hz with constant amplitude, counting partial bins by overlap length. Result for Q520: 17.6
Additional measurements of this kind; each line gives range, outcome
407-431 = 25.6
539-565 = 19.6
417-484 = 21.3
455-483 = 20.5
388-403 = 31.5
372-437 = 25.4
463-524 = 18.8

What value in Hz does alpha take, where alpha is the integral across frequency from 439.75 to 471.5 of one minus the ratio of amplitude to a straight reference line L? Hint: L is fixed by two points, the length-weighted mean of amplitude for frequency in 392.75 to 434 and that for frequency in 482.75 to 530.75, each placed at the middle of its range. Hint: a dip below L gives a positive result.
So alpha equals 2.5 Hz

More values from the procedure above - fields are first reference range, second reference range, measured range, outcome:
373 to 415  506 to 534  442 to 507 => 0.9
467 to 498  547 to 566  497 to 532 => 4.8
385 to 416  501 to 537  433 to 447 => 2.8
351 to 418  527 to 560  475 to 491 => 1.6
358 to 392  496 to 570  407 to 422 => -3.0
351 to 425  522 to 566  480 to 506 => 2.7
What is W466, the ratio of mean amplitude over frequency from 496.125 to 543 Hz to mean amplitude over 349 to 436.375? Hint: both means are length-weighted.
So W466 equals 0.66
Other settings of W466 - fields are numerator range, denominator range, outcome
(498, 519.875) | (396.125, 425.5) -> 0.58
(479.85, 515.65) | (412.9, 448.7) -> 0.83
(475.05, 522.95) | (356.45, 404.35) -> 0.68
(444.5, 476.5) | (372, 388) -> 1.05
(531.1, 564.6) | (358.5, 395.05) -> 0.76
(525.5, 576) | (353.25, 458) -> 0.76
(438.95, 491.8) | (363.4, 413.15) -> 0.78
